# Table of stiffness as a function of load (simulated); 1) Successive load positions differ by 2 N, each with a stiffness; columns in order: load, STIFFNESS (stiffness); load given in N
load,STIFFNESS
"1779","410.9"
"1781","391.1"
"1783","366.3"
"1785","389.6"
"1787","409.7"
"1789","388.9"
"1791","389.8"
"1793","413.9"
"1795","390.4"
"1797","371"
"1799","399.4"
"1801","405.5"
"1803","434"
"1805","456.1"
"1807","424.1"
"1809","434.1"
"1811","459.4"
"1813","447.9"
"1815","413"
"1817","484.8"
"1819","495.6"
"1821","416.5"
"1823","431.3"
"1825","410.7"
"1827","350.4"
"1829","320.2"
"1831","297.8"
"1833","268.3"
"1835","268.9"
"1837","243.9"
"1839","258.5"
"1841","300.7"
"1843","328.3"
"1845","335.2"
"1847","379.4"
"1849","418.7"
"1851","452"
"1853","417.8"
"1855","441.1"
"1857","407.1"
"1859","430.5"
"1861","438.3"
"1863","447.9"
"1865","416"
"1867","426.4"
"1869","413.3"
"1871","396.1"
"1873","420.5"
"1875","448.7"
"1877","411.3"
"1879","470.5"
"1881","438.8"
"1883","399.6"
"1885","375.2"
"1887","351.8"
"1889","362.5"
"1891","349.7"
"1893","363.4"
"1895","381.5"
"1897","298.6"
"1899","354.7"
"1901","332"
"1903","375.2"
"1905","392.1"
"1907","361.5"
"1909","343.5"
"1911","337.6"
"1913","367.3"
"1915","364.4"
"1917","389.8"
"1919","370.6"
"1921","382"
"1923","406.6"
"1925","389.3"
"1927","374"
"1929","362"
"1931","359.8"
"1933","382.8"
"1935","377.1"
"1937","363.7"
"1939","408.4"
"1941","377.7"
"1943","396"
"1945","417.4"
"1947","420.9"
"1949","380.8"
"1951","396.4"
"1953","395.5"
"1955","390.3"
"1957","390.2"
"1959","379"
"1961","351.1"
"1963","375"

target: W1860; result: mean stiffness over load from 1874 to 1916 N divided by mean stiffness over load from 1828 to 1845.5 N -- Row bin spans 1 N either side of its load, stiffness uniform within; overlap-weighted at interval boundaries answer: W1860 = 1.29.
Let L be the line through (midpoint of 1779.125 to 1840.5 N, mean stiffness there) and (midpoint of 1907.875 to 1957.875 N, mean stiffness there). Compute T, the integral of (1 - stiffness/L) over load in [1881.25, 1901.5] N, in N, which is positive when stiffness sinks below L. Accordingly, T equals 1.2 N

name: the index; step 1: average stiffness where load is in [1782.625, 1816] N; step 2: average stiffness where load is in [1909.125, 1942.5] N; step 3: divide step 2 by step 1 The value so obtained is 0.91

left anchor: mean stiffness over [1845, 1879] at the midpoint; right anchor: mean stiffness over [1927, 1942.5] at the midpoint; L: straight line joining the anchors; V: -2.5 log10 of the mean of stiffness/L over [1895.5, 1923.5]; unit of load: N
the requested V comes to 0.09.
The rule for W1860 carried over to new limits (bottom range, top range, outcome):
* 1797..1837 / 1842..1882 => 1.05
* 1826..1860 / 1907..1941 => 1.07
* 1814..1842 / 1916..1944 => 1.08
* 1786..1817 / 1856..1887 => 1.01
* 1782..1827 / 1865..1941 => 0.91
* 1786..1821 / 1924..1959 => 0.91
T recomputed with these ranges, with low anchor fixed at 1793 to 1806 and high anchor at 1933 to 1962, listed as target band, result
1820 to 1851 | 5.03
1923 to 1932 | 0.38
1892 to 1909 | 1.67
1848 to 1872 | -1.45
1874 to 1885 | -0.83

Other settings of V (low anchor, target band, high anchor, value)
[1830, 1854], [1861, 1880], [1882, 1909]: -0.23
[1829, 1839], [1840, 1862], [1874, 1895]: -0.24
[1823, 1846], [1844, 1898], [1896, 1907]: -0.21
